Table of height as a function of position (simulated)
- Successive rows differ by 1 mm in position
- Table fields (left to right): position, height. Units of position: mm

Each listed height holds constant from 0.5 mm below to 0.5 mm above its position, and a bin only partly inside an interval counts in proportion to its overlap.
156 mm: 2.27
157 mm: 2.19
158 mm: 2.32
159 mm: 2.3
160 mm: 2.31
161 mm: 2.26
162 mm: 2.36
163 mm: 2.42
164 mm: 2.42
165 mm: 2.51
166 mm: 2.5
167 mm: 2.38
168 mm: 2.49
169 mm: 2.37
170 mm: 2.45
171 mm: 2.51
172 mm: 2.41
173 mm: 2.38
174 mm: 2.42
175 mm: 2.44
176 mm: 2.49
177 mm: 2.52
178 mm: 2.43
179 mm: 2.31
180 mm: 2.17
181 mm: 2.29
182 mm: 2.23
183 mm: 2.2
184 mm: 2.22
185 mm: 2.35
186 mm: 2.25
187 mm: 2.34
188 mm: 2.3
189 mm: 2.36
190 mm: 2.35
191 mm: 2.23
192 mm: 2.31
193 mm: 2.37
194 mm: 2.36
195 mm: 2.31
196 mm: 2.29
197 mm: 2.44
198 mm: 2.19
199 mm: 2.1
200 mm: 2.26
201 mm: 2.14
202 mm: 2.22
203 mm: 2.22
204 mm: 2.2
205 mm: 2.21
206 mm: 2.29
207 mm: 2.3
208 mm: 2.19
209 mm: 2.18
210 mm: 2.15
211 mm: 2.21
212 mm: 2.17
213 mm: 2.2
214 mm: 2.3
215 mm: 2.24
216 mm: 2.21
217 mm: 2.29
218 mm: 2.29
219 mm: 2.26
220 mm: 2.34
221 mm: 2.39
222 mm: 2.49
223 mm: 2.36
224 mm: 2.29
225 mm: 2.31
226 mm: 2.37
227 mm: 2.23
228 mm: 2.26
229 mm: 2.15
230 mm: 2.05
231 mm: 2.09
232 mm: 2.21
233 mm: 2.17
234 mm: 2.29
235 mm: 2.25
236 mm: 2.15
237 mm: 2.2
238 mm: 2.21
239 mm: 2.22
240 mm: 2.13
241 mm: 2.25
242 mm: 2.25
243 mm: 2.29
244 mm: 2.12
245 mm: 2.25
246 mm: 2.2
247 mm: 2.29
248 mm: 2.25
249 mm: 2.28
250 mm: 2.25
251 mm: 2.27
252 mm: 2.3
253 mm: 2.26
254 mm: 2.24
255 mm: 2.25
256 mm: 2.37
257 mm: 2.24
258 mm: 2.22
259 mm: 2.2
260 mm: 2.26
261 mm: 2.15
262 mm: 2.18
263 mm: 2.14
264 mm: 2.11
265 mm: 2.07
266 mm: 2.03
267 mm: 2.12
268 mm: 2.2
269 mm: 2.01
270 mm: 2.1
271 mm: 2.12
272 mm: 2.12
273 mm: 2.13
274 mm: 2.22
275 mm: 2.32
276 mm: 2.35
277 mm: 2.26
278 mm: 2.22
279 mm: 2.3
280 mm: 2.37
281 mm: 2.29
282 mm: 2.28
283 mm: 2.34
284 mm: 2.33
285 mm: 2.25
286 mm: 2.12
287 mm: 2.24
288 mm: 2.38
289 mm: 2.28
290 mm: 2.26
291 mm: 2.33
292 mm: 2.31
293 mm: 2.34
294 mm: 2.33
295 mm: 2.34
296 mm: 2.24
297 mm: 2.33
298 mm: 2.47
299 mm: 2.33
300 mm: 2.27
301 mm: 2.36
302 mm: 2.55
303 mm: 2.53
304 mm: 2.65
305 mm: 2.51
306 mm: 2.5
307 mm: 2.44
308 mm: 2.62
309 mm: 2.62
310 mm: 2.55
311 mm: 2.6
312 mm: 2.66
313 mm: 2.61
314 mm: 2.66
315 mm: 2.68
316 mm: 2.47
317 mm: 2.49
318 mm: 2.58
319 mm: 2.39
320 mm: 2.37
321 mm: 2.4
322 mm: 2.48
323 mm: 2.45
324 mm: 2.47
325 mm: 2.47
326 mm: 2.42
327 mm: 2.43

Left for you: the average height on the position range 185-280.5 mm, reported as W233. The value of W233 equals 2.24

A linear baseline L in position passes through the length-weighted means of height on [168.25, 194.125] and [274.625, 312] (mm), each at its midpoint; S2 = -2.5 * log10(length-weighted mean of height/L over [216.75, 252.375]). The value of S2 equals 0.05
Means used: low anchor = 2.35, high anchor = 2.38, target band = 2.25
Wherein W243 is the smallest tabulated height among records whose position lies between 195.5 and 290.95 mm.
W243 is 2.01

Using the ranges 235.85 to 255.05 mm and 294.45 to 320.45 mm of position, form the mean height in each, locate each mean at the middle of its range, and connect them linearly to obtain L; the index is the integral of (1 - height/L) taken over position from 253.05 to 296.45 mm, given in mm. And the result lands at 2.3 mm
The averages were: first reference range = 2.23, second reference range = 2.49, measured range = 2.23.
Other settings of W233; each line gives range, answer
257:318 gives 2.33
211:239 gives 2.25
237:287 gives 2.22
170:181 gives 2.4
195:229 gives 2.26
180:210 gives 2.26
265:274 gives 2.11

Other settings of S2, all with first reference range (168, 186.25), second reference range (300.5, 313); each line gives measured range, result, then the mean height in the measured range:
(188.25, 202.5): 0.05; 2.28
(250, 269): 0.13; 2.2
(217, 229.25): 0.05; 2.31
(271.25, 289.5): 0.11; 2.26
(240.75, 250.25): 0.10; 2.24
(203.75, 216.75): 0.09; 2.22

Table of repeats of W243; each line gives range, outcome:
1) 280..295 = 2.12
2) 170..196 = 2.17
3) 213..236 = 2.05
